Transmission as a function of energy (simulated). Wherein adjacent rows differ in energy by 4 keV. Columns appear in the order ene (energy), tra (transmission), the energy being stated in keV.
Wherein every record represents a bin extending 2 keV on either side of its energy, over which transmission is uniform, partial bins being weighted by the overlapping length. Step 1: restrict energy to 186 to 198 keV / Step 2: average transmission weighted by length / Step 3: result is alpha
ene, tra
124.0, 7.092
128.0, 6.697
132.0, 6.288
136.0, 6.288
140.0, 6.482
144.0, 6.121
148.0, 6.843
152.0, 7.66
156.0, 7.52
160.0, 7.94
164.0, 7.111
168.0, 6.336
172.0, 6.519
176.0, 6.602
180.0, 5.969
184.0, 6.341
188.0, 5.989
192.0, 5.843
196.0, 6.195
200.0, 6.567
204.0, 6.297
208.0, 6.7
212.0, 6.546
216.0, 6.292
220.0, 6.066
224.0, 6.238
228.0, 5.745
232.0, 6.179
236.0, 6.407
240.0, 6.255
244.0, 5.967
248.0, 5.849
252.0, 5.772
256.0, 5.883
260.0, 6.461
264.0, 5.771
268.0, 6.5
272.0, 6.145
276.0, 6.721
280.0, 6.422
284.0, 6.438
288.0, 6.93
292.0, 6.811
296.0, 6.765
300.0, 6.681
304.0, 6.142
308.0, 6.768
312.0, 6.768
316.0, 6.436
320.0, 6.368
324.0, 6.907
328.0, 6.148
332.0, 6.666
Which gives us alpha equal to 6.01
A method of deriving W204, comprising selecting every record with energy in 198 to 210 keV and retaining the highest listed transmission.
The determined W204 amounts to 6.7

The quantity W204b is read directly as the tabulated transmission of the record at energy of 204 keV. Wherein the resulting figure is 6.297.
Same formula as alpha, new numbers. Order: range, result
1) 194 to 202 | 6.38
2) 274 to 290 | 6.63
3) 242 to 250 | 5.91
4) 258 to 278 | 6.32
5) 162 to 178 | 6.64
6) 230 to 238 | 6.29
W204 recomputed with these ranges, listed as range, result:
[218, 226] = 6.238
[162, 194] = 7.111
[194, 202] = 6.567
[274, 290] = 6.93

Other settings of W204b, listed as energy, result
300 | 6.681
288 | 6.93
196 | 6.195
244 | 5.967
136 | 6.288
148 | 6.843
